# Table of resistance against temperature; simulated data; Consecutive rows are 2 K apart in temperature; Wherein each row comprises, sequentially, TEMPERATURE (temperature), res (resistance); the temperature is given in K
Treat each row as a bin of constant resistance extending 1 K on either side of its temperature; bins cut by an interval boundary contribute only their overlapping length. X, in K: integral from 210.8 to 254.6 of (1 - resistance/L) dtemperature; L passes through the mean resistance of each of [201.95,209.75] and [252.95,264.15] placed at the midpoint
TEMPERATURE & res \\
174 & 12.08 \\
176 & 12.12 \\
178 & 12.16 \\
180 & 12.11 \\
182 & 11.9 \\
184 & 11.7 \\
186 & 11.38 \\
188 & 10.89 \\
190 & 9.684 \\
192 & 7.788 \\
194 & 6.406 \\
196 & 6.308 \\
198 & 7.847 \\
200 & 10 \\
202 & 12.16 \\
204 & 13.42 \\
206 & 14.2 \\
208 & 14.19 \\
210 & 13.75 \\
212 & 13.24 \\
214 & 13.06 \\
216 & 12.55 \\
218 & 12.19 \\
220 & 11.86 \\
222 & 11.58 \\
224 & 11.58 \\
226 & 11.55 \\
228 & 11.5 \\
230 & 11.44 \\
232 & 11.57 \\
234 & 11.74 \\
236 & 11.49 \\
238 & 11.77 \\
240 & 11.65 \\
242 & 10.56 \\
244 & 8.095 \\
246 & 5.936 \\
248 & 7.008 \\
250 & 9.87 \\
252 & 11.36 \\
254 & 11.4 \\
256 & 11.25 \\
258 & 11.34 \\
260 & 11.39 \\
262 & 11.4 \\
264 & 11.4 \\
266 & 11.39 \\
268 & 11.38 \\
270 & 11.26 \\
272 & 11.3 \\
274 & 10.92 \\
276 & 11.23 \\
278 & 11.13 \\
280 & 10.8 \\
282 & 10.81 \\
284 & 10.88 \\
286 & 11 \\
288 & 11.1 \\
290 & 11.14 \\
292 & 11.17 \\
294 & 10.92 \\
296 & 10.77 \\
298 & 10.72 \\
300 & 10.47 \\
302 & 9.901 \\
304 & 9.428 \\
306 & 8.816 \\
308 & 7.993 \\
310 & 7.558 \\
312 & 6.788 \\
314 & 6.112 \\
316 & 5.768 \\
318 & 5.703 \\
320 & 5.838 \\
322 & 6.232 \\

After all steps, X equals 5.2 K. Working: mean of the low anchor 13.7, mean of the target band 11.1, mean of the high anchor 11.4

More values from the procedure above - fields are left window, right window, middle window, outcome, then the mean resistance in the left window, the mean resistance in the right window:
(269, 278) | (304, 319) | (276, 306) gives -4.6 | 11.2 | 7.13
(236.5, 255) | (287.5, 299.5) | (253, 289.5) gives -2.8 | 9.79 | 10.9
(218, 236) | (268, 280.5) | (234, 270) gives 2.5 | 11.6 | 11.1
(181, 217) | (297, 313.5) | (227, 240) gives -1.5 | 11.1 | 8.87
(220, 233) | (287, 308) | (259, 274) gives -0.6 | 11.6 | 10.3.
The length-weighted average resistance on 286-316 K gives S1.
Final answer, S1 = 9.42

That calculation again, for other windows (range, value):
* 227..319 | 10.2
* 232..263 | 10.5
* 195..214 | 11.8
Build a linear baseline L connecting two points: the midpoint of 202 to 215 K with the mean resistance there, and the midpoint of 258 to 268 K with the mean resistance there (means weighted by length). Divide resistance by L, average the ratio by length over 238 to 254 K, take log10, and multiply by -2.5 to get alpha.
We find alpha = 0.26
